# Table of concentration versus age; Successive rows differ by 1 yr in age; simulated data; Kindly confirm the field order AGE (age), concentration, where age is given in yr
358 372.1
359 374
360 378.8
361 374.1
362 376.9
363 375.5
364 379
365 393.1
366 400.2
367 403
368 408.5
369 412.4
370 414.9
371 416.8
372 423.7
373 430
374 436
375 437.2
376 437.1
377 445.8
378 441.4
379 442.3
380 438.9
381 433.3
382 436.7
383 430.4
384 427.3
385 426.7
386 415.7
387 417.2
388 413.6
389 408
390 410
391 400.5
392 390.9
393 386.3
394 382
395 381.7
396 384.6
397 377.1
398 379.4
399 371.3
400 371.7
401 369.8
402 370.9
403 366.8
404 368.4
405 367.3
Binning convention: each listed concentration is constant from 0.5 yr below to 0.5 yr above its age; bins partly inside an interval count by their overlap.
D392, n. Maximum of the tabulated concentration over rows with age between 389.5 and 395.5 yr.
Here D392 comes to 410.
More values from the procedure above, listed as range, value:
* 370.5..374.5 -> 436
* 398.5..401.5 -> 371.7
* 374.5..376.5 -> 437.2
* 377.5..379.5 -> 442.3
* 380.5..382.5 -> 436.7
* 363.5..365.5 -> 393.1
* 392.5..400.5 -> 386.3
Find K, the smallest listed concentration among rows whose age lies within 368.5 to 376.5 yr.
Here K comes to 412.4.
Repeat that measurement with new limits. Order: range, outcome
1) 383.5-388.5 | 413.6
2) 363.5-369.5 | 379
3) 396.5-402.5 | 369.8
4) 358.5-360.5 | 374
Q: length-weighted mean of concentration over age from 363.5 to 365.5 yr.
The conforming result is 386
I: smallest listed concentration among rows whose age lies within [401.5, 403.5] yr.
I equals 366.8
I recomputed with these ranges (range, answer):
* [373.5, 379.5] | 436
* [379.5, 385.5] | 426.7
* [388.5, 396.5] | 381.7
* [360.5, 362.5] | 374.1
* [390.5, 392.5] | 390.9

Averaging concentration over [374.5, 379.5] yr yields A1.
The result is 441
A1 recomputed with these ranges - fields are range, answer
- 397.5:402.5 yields 373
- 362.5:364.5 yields 377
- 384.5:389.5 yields 416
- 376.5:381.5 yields 440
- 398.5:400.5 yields 372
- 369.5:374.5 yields 424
